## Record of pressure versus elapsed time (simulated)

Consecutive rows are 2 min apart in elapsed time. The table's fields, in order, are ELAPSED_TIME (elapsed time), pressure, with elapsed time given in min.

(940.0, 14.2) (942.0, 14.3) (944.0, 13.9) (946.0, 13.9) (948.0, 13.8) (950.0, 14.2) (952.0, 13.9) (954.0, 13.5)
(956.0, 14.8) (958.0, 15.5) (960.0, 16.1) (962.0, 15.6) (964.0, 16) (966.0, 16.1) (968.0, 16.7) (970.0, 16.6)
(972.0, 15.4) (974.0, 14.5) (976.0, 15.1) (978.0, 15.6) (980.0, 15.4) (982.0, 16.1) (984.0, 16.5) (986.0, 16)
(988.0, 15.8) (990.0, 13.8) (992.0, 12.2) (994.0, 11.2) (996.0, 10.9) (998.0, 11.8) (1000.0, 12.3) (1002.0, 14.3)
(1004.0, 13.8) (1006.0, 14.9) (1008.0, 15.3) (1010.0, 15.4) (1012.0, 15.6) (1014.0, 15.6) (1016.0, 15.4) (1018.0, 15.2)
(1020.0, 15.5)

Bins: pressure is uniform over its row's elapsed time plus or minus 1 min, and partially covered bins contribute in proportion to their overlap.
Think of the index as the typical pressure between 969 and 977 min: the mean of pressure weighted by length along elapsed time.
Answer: 15.4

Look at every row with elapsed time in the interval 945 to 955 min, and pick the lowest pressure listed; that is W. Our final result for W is 13.5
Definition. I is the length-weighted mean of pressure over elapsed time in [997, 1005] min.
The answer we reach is 13.1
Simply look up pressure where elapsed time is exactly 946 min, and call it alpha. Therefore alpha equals 13.9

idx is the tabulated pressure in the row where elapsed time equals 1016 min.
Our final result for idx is 15.4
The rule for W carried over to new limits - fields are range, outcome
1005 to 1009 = 14.9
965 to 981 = 14.5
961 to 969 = 15.6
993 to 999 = 10.9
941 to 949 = 13.8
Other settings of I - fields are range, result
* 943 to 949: 13.9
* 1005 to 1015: 15.4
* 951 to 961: 14.8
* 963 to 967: 16.1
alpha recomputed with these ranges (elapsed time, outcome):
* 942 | 14.3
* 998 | 11.8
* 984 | 16.5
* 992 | 12.2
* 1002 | 14.3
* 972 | 15.4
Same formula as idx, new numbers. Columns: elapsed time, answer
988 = 15.8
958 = 15.5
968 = 16.7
